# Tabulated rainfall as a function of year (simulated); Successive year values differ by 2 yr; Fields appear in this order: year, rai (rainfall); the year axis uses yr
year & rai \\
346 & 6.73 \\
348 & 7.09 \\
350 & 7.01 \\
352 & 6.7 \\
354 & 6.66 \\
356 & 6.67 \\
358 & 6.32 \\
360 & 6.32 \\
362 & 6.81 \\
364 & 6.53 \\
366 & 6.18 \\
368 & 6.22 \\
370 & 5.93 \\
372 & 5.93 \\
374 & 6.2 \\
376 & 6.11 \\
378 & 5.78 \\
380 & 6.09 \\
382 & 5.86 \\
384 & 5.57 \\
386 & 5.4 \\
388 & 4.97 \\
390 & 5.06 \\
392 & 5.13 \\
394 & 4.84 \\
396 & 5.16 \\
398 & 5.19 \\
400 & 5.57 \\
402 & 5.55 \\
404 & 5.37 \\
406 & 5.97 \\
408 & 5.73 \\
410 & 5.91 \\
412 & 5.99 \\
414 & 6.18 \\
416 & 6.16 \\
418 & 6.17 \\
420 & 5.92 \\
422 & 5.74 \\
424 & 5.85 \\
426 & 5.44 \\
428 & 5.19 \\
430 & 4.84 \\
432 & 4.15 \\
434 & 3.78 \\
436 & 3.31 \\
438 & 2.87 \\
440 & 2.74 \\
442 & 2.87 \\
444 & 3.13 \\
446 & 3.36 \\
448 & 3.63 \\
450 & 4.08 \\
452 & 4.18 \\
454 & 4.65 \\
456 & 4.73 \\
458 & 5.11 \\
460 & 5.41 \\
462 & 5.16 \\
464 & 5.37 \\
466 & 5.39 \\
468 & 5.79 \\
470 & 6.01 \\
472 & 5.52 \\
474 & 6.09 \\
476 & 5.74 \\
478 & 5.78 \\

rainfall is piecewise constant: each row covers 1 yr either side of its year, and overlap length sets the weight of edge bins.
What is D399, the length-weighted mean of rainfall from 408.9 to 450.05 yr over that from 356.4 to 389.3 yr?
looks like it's 0.77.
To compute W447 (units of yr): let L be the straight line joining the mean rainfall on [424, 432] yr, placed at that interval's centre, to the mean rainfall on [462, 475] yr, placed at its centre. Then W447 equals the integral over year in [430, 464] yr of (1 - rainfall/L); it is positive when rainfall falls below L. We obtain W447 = 8.6 yr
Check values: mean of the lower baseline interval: 5.12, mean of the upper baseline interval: 5.65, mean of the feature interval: 4.02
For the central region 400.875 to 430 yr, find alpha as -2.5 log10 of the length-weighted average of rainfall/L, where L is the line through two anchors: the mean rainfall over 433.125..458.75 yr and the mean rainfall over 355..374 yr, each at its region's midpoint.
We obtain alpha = -0.23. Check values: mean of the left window 6.32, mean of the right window 3.71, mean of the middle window 5.76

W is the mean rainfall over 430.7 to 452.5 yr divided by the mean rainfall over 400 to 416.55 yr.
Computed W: 0.59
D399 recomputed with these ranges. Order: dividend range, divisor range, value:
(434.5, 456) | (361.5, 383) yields 0.58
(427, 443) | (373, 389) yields 0.65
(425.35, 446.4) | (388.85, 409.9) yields 0.70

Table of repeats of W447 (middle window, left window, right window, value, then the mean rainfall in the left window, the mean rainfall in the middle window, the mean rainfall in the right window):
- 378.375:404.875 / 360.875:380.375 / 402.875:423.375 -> 2.9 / 6.18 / 5.38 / 5.91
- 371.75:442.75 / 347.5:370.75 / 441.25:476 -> 5.8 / 6.53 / 5.24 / 4.78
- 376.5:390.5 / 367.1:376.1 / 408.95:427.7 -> 1.1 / 6.07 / 5.57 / 5.9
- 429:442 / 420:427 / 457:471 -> 4.8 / 5.71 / 3.56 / 5.46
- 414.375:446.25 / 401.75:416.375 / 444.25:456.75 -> 3.0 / 5.86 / 4.53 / 4.03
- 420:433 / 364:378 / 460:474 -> 1.2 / 6.1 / 5.26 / 5.57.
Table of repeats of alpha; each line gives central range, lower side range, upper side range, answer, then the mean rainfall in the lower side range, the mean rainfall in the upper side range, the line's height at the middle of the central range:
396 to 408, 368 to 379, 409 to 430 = 0.070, 6.01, 5.81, 5.88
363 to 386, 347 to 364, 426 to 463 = 0.023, 6.69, 4.1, 6.14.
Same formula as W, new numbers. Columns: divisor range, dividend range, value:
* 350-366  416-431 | 0.86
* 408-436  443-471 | 0.87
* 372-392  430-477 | 0.79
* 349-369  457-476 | 0.85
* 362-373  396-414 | 0.91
